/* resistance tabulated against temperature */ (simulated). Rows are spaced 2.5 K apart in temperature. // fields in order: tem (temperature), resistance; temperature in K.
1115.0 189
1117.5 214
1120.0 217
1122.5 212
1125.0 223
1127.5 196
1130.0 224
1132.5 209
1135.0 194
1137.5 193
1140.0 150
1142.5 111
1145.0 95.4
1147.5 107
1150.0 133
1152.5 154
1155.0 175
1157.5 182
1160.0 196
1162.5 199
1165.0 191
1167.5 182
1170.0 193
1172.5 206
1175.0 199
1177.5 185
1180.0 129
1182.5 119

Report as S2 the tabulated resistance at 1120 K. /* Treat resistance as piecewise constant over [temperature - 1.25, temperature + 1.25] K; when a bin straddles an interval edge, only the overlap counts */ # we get 217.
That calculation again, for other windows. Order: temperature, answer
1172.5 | 206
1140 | 150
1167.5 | 182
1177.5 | 185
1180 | 129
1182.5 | 119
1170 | 193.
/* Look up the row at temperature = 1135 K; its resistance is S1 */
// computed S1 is 194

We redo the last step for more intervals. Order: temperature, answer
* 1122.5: 212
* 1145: 95.4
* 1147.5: 107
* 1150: 133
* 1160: 196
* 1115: 189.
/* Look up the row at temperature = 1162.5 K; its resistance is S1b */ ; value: 199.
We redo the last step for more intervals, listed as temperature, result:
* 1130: 224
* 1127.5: 196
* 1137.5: 193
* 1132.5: 209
